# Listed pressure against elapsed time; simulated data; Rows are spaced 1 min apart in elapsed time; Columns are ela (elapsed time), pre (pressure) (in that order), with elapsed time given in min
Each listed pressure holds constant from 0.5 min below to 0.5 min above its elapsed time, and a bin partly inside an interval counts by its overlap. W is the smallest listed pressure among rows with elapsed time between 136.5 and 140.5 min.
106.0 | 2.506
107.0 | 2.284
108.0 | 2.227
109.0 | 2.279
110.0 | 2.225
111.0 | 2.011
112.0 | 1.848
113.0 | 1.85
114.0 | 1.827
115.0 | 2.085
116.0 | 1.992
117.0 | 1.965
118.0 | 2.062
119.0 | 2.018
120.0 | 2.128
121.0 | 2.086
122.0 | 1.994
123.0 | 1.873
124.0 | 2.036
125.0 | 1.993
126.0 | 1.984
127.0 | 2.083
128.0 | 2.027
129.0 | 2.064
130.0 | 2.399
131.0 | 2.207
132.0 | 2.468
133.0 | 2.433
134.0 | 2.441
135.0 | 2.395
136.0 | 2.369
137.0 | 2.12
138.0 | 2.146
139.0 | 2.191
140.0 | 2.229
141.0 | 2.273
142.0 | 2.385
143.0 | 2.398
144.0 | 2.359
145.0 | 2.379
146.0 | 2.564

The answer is 2.12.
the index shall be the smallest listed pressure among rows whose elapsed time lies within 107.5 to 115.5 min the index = 1.827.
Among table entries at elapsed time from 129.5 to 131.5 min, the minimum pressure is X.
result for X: 2.207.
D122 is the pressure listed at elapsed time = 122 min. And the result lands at 1.994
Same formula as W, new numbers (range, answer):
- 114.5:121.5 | 1.965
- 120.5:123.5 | 1.873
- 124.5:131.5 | 1.984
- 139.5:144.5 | 2.229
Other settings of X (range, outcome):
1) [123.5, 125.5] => 1.993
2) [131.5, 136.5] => 2.369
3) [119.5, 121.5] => 2.086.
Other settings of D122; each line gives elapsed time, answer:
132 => 2.468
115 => 2.085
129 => 2.064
